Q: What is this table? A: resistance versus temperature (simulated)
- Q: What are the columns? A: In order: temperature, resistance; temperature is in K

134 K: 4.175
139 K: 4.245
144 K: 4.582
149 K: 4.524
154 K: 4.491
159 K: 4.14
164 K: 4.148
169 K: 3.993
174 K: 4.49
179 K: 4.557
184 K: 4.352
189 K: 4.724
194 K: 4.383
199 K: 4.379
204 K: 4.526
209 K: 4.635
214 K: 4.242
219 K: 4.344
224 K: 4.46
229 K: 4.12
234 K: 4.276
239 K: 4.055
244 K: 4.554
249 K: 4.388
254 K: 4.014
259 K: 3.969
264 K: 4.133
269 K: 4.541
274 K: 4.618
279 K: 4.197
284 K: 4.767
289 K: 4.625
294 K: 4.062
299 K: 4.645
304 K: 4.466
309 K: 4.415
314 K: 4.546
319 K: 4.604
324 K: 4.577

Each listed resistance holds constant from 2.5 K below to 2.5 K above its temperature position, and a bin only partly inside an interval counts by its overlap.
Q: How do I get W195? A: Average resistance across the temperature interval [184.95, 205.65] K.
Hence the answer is 4.49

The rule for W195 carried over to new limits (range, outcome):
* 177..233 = 4.42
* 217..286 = 4.31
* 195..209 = 4.48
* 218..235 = 4.3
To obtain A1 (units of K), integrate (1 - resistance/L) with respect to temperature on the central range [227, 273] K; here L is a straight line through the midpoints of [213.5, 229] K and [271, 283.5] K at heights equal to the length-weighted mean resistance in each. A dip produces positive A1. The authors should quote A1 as 1.7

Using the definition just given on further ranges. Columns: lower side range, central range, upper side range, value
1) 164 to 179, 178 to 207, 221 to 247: -1.4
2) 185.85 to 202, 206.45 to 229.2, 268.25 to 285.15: 0.6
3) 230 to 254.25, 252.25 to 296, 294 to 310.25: 0.3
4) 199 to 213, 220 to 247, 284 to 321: 1.2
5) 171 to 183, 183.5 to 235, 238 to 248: 0.1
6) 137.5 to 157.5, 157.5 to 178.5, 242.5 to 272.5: 0.9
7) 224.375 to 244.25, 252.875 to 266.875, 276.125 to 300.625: 0.9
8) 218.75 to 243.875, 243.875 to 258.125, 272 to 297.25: 0.3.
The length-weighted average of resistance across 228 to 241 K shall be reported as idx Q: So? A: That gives 4.16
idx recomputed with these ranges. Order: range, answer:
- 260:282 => 4.35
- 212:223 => 4.32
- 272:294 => 4.49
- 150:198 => 4.37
